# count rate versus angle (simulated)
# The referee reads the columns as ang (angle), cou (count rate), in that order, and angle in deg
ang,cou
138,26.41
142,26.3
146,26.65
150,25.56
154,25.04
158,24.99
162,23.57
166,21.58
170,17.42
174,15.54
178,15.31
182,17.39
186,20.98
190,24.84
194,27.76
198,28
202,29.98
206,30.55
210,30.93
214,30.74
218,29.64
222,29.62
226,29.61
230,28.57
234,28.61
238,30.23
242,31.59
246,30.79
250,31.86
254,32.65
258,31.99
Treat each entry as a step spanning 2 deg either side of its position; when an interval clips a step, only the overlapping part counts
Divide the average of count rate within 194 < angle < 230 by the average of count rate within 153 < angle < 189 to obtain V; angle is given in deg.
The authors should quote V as 1.47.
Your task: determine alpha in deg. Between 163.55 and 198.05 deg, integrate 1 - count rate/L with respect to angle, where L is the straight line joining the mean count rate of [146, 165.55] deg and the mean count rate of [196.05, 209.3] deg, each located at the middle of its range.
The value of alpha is 8.60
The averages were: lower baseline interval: 24.7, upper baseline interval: 29.7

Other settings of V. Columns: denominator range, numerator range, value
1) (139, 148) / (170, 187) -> 0.65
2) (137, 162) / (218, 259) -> 1.19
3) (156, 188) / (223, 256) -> 1.55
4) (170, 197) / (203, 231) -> 1.47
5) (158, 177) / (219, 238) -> 1.47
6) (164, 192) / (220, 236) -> 1.53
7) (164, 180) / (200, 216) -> 1.75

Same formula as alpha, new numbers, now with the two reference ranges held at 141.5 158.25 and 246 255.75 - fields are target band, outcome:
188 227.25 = 0.19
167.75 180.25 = 5.04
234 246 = 0.30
